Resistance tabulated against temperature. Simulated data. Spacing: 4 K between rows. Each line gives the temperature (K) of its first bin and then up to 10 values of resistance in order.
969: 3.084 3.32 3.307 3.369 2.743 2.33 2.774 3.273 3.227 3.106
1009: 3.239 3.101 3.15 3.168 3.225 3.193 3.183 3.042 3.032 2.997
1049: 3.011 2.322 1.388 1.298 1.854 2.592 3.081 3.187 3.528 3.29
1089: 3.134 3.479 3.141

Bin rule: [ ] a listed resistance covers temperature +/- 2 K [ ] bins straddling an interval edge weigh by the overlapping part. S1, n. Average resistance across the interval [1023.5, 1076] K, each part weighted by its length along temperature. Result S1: 2.64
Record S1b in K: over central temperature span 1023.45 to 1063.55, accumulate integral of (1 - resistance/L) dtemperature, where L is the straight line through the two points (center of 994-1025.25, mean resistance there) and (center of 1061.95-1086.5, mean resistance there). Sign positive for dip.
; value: 4.8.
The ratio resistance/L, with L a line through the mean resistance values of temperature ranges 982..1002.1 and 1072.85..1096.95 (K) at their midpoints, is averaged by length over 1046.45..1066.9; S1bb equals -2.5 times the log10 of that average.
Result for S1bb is 0.49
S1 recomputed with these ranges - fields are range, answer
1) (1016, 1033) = 3.19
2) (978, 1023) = 3.05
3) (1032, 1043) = 3.08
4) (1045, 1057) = 2.51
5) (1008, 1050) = 3.12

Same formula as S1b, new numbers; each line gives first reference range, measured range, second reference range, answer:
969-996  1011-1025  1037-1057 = -1.5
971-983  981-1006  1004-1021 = 2.4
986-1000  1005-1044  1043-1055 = -4.8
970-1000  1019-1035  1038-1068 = -3.8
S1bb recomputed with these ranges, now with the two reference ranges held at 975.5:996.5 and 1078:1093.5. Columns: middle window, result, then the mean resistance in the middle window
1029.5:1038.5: 0.00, 3.13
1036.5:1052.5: 0.07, 2.95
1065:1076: 0.21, 2.69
